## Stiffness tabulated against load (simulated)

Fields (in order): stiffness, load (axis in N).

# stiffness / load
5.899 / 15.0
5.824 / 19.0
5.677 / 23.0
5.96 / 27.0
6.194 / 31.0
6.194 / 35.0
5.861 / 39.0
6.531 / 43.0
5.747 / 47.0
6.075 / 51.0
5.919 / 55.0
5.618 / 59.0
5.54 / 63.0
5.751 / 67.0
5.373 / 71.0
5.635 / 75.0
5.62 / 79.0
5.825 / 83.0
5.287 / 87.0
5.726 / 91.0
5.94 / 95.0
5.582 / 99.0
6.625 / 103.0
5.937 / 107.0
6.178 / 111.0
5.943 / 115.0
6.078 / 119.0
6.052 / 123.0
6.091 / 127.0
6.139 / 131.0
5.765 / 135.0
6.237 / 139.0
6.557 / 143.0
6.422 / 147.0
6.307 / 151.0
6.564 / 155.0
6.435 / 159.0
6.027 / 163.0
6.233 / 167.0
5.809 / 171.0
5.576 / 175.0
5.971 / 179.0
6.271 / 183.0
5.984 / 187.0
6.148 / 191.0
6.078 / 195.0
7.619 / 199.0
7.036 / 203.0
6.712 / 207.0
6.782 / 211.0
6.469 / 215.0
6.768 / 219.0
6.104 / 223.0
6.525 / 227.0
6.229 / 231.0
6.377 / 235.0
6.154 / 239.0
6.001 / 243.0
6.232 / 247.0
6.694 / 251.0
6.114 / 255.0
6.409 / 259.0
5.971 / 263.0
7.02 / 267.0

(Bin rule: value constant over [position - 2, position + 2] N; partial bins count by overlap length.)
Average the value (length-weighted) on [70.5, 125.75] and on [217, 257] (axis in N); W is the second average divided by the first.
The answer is 1.1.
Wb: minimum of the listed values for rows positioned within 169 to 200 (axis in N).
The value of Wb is 5.576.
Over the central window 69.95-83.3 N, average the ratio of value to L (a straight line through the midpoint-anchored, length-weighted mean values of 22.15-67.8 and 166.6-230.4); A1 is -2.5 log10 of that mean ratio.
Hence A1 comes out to 0.08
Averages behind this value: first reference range 5.93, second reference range 6.38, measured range 5.6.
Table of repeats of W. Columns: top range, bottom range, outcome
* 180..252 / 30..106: 1.10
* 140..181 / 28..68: 1.04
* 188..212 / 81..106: 1.15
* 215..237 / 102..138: 1.05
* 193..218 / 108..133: 1.12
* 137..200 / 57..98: 1.11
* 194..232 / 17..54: 1.11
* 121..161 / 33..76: 1.07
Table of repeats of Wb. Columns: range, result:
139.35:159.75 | 6.307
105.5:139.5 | 5.765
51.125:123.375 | 5.287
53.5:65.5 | 5.54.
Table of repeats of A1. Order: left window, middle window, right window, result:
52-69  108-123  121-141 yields -0.01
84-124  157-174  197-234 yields 0.04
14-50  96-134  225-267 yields 0.01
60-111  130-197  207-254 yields -0.01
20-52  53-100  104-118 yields 0.07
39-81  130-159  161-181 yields -0.07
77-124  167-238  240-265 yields -0.04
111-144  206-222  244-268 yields -0.06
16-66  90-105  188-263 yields 0.02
